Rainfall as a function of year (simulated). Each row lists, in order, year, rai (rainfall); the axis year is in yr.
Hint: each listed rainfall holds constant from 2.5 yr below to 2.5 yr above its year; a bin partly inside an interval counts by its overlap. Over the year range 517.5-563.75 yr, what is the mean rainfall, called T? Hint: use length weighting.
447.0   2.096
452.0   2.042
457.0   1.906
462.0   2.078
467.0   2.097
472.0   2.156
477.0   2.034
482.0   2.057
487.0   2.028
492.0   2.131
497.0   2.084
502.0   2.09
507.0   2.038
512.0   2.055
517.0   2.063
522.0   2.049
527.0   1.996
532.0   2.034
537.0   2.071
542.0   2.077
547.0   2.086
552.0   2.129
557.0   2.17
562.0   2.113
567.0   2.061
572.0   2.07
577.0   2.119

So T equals 2.08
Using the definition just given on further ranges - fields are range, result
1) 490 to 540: 2.06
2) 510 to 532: 2.04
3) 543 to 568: 2.11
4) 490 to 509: 2.09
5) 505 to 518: 2.05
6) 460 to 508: 2.08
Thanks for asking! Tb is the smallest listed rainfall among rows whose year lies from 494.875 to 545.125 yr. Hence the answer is 1.996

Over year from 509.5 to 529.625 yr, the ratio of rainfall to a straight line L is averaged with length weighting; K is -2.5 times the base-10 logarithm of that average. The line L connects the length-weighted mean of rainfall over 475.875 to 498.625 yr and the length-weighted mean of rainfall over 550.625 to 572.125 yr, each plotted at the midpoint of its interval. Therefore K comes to 0.02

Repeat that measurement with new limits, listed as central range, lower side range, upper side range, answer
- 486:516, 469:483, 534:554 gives 0.01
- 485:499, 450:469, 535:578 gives -0.02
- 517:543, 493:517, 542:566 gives 0.03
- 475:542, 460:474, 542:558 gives 0.03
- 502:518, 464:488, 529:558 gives 0.01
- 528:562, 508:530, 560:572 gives -0.01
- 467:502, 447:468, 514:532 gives -0.03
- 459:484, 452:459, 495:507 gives -0.04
